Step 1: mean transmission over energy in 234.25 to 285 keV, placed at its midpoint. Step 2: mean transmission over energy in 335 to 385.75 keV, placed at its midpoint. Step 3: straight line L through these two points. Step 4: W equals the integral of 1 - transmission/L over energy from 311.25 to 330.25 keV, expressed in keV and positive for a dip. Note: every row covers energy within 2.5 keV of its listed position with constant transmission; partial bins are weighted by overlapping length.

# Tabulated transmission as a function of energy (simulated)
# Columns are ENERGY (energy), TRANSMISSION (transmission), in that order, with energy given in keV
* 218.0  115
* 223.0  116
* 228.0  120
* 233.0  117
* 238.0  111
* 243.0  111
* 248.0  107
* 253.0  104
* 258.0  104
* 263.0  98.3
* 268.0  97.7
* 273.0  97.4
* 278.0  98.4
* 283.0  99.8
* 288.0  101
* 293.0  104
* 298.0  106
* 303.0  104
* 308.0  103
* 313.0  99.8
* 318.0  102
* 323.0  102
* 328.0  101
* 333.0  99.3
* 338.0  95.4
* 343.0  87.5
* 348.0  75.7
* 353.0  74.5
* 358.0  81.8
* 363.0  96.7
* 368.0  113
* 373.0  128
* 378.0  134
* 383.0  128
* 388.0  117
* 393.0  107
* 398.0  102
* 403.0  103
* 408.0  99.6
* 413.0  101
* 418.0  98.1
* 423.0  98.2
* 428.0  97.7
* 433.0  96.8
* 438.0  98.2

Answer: 0.2 keV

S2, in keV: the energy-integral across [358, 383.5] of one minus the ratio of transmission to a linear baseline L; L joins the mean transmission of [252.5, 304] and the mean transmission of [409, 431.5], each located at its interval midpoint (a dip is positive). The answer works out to -4.1 keV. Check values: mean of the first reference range 101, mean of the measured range 116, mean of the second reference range 98.7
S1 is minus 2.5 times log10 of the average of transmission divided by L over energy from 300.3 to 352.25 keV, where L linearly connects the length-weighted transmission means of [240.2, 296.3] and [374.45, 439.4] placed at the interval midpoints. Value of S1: 0.08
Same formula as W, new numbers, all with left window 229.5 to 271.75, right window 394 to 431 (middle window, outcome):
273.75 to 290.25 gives 0.9 keV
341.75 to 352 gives 2.3 keV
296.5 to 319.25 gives 0.3 keV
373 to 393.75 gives -4.5 keV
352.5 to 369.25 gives 1.7 keV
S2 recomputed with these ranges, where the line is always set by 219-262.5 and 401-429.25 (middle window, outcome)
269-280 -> 1.1 keV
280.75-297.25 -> 0.9 keV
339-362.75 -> 4.9 keV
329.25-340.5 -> 0.8 keV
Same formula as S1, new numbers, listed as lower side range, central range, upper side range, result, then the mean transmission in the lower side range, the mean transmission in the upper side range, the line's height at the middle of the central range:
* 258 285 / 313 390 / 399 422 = -0.03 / 98.8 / 100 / 99.7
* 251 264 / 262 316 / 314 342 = 0.00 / 102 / 99.3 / 101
